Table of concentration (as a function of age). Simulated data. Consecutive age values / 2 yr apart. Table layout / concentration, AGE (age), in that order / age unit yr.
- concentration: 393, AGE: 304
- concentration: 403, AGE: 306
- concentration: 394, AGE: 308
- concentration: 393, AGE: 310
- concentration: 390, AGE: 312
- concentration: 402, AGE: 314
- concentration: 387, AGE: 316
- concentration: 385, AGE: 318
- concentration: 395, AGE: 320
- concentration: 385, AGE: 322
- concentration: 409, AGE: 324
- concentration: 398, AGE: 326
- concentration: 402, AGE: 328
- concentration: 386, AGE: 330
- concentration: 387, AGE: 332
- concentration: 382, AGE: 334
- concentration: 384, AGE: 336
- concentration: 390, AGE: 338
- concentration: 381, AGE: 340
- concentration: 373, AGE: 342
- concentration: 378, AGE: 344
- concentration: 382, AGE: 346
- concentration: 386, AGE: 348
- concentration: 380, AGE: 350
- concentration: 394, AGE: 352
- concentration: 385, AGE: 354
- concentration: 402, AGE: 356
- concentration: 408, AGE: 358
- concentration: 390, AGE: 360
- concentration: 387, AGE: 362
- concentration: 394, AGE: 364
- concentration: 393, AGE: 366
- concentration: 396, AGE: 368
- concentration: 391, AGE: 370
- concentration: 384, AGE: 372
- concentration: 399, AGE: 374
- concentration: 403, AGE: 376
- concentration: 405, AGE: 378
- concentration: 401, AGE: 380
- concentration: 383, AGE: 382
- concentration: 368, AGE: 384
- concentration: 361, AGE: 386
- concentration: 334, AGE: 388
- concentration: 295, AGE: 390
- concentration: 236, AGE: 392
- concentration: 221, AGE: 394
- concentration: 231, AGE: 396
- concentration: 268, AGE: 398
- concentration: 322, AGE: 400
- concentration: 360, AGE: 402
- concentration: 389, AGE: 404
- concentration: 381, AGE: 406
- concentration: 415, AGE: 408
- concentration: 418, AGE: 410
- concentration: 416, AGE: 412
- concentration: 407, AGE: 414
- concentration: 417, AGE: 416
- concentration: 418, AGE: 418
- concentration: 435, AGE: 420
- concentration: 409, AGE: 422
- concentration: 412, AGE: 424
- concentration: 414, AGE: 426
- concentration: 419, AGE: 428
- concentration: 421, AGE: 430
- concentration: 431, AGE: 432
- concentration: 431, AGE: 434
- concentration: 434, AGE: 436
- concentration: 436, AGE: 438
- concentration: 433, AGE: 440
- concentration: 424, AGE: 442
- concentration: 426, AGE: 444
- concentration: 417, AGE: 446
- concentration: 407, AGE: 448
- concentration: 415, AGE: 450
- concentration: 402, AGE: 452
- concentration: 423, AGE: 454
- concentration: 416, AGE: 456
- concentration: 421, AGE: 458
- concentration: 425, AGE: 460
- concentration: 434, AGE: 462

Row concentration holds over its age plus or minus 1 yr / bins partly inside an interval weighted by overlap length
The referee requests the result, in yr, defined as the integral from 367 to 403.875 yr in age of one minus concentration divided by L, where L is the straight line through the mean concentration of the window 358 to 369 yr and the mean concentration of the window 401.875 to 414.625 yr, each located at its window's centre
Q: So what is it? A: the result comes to 5.0 yr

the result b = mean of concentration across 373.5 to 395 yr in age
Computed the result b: 345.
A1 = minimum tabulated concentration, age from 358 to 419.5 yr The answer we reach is 221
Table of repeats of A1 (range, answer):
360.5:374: 384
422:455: 402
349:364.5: 380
